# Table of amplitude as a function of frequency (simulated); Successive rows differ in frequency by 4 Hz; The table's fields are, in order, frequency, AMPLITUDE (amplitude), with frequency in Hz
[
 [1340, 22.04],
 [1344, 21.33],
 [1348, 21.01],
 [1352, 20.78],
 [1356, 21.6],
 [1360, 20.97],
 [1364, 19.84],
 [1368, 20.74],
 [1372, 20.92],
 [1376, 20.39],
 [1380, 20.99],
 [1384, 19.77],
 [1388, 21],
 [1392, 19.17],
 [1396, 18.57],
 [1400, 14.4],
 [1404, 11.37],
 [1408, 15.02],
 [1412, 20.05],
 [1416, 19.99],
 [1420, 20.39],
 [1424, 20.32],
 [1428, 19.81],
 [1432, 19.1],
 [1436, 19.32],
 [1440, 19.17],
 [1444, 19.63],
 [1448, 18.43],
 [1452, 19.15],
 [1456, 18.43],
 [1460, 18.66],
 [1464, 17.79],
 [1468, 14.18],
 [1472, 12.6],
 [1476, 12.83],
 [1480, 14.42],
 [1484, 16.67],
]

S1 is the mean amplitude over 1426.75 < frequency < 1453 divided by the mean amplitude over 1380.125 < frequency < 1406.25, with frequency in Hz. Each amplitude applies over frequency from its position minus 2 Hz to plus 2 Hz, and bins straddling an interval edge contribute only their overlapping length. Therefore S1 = 1.09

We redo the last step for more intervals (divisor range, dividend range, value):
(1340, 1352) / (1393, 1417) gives 0.78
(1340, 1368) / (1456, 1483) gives 0.73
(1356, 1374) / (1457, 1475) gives 0.76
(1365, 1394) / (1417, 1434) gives 0.98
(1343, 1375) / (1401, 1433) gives 0.87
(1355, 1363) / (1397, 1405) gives 0.65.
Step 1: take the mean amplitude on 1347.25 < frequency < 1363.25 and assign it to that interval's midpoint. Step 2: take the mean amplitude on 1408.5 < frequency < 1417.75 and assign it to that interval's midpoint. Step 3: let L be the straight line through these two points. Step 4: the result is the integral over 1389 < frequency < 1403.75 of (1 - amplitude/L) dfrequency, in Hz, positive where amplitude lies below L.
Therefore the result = 2.1 Hz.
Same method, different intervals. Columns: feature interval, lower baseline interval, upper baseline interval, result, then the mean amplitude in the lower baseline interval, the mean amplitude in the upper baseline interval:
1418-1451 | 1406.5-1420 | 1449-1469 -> -2.1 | 18.8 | 17.9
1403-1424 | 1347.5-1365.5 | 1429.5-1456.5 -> 1.9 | 20.9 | 19.1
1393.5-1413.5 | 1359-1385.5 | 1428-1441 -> 4.1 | 20.5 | 19.3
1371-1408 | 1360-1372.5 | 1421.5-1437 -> 3.6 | 20.5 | 19.7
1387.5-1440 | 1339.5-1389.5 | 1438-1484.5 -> 1.2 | 20.8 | 16.8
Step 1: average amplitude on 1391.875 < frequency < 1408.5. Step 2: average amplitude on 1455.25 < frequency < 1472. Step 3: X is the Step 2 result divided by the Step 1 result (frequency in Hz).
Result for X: 1.08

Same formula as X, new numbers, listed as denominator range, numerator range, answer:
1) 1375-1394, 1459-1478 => 0.74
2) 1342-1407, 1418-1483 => 0.91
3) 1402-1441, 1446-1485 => 0.88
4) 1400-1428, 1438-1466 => 1.06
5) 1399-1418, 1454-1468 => 1.09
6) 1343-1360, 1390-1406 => 0.75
